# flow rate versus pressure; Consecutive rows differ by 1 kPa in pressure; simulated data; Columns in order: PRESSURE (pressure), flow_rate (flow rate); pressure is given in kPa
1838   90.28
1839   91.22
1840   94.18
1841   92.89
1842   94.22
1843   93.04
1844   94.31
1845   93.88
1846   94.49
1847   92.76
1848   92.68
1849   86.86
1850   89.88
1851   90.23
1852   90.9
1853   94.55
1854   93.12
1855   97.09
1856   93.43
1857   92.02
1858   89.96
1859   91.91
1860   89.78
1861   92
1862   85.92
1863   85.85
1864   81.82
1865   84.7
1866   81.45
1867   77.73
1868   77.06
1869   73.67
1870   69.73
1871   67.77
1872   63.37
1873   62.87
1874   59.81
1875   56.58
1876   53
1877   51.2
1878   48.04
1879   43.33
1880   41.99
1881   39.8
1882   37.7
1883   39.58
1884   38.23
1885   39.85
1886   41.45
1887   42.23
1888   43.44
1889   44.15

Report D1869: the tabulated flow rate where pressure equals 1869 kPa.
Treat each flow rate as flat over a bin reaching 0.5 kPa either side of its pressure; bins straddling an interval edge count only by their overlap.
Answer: 73.67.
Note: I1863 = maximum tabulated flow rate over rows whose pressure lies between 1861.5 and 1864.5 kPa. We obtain 85.92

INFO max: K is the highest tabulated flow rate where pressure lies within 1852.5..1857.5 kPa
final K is 97.09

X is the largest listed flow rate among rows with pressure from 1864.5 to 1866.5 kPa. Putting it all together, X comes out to 84.7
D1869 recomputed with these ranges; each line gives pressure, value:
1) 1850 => 89.88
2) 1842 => 94.22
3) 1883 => 39.58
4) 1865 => 84.7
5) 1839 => 91.22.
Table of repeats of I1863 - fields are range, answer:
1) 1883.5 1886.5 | 41.45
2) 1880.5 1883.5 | 39.8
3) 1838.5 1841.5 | 94.18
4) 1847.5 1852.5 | 92.68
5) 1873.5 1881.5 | 59.81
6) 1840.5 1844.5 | 94.31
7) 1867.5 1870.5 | 77.06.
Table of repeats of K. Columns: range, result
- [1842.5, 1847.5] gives 94.49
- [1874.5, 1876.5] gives 56.58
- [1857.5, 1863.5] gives 92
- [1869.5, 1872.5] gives 69.73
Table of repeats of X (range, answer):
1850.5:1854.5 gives 94.55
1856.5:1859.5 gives 92.02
